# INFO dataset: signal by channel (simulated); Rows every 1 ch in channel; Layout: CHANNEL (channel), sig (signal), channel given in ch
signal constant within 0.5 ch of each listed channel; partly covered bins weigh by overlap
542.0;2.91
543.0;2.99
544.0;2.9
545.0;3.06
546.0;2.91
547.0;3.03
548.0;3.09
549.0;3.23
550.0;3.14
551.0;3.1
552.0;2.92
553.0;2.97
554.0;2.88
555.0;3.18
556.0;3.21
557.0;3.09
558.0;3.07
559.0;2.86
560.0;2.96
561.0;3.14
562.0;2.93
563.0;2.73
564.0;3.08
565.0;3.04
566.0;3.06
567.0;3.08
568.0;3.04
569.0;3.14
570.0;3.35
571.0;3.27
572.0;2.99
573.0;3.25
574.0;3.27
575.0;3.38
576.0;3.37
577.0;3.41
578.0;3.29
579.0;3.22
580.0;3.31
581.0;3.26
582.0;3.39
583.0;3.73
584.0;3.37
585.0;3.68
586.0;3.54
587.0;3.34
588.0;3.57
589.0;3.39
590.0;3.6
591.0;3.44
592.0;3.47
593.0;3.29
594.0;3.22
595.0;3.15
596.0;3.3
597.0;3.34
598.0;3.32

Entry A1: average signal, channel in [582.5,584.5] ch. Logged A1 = 3.55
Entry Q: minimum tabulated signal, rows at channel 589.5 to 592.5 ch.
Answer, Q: 3.44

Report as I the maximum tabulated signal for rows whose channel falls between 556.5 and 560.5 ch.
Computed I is 3.09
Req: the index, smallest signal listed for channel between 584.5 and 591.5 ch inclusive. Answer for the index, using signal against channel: 3.34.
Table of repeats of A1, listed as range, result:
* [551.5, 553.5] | 2.95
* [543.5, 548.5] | 3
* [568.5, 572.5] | 3.19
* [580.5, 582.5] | 3.33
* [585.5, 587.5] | 3.44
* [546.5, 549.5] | 3.12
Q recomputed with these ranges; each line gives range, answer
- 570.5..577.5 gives 2.99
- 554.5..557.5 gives 3.09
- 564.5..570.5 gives 3.04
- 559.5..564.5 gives 2.73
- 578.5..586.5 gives 3.22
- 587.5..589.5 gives 3.39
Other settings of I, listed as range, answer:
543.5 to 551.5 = 3.23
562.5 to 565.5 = 3.08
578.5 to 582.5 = 3.39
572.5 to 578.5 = 3.41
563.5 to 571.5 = 3.35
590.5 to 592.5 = 3.47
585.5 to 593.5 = 3.6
